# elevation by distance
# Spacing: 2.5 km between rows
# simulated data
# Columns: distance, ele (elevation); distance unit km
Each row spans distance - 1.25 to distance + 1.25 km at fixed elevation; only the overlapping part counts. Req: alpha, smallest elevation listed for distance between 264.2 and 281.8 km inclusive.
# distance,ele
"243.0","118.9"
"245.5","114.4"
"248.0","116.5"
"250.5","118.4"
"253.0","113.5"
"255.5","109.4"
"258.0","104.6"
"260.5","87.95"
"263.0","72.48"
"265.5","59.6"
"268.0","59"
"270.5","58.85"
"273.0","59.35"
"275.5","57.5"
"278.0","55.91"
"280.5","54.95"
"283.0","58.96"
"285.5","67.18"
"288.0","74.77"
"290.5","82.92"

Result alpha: 54.95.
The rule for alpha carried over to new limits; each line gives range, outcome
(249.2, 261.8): 87.95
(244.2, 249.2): 114.4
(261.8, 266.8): 59.6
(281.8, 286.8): 58.96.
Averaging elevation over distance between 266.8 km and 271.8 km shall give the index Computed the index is 58.9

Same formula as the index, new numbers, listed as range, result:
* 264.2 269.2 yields 59.4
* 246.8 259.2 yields 112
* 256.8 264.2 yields 88.3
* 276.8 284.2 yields 56.6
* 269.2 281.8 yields 57.3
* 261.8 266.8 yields 65.9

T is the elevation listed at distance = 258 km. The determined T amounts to 104.6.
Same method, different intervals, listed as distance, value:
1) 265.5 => 59.6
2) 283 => 58.96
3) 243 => 118.9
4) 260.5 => 87.95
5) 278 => 55.91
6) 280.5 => 54.95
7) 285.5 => 67.18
